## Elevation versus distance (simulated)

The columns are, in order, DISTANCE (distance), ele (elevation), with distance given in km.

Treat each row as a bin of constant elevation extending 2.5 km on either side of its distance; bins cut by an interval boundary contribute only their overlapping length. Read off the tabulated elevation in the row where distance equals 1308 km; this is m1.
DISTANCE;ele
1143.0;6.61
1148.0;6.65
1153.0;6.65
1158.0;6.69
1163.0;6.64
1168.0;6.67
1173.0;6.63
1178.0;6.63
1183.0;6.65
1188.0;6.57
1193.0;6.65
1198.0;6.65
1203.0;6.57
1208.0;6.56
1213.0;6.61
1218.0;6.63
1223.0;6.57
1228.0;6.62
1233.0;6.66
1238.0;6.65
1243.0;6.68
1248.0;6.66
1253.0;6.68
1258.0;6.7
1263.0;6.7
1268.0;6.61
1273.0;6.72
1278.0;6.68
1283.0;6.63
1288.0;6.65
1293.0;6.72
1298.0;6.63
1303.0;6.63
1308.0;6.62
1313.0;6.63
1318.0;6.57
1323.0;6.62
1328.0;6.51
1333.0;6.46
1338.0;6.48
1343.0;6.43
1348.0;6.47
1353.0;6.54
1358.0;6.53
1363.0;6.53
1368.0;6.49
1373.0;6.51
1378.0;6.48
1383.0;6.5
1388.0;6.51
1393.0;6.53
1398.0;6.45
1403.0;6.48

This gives 6.62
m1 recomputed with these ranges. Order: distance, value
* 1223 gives 6.57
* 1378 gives 6.48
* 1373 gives 6.51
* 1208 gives 6.56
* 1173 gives 6.63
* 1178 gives 6.63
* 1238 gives 6.65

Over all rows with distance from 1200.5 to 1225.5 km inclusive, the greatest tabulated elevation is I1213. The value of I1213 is 6.63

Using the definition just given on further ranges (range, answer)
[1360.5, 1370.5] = 6.53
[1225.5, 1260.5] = 6.7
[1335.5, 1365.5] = 6.54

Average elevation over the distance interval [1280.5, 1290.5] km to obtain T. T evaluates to 6.64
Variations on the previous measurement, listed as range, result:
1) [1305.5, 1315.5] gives 6.62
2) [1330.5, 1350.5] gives 6.46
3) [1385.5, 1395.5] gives 6.52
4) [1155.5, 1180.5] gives 6.65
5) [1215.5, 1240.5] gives 6.63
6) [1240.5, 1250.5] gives 6.67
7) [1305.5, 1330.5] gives 6.59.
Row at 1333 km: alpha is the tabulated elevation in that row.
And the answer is 6.46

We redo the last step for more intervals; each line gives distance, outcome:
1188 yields 6.57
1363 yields 6.53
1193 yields 6.65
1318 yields 6.57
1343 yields 6.43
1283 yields 6.63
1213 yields 6.61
